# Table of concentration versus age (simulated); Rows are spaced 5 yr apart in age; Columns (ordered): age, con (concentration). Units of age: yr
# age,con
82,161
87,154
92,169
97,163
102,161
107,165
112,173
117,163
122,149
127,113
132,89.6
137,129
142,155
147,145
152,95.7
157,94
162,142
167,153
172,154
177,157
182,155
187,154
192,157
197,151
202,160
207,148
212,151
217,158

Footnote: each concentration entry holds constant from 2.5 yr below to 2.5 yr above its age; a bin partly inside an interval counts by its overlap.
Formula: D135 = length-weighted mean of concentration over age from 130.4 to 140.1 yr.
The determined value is 114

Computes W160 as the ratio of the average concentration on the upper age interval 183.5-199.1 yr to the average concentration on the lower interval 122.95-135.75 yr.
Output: 1.4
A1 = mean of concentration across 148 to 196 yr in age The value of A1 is 141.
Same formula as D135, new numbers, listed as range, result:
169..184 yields 155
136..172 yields 132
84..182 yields 144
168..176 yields 154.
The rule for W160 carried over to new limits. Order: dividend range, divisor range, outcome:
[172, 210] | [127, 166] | 1.26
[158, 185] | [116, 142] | 1.15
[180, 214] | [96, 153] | 1.08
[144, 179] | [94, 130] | 0.87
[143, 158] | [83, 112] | 0.72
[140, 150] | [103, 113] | 0.88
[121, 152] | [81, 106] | 0.78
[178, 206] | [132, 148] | 1.15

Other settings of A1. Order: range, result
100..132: 149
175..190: 155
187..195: 156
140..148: 151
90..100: 166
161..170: 149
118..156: 125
